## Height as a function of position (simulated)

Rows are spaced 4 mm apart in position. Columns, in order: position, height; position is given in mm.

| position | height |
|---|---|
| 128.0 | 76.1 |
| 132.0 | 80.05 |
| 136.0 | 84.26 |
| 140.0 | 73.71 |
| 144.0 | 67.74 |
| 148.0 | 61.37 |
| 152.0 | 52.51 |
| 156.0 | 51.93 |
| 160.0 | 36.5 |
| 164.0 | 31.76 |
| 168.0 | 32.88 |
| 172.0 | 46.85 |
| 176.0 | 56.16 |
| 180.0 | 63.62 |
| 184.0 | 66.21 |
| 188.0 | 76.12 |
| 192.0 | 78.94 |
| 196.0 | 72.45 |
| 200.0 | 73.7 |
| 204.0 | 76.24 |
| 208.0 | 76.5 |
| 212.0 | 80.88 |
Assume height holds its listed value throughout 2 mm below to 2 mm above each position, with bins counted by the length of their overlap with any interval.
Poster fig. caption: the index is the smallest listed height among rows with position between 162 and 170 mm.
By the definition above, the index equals 31.76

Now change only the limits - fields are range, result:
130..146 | 67.74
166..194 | 32.88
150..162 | 36.5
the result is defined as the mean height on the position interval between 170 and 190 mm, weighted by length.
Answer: 61.8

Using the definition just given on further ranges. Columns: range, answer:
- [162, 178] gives 41.9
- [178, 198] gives 71.5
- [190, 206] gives 75.3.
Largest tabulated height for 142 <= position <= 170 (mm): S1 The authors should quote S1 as 67.74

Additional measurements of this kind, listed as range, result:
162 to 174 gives 46.85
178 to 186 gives 66.21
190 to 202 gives 78.94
